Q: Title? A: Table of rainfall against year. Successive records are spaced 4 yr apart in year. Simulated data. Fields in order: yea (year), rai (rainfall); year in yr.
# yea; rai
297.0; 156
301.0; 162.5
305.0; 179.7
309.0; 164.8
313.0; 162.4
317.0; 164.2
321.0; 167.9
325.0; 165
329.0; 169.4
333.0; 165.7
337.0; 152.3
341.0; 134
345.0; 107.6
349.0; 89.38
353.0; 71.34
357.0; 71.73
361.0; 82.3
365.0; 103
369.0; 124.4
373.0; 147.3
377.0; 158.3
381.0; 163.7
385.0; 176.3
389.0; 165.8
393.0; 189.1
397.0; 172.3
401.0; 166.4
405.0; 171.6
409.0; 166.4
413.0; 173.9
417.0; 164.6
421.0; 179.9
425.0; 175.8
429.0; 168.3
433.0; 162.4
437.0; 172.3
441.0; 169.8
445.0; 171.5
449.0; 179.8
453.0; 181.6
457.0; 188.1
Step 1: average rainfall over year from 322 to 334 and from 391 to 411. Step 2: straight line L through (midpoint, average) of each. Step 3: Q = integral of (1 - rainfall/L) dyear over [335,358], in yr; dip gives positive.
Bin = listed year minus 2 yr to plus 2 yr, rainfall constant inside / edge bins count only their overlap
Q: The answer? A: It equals 8.5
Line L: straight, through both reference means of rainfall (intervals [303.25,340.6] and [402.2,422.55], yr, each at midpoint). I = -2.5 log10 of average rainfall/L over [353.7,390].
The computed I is 0.28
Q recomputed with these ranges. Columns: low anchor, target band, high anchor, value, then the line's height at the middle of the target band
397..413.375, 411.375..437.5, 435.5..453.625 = 0.2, 172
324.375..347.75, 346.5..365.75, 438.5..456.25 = 8.7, 152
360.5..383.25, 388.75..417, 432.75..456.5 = -4.0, 151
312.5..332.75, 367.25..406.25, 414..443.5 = 1.2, 169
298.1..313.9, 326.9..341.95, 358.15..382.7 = -0.7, 150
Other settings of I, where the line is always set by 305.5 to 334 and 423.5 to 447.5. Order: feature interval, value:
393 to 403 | -0.03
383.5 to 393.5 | -0.04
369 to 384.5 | 0.09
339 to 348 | 0.38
